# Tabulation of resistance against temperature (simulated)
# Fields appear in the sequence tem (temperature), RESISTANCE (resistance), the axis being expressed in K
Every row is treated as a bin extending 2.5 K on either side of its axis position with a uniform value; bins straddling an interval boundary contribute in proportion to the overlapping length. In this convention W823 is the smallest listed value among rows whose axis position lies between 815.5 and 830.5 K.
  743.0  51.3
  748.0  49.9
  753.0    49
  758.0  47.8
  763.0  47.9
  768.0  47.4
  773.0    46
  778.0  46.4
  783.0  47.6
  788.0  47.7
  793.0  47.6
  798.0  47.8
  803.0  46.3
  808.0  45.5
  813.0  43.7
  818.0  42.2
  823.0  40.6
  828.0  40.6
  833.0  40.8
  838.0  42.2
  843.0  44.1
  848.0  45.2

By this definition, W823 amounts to 40.6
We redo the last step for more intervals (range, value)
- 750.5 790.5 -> 46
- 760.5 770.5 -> 47.4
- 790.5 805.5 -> 46.3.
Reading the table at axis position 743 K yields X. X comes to 51.3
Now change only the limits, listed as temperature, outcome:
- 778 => 46.4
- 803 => 46.3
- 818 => 42.2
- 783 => 47.6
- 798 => 47.8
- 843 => 44.1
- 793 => 47.6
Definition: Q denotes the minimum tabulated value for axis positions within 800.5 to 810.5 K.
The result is 45.5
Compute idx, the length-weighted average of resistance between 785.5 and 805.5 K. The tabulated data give 47.4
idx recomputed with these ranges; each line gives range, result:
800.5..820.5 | 44.4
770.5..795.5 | 47.1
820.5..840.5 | 41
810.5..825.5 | 42.2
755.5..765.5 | 47.9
